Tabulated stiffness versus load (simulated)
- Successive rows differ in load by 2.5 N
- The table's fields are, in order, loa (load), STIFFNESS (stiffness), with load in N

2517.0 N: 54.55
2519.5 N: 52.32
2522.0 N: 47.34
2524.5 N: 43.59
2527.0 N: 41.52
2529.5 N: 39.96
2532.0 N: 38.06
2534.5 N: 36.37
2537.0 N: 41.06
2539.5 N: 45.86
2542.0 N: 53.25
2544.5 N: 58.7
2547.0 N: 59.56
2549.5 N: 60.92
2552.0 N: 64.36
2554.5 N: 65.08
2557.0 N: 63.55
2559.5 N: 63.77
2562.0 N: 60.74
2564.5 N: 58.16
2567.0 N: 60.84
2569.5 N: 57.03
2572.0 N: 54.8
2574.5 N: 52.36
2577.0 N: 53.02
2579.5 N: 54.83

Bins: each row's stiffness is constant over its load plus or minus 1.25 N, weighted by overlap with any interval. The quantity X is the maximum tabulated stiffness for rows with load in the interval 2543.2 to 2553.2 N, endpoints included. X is 64.36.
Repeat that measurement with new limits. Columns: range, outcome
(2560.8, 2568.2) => 60.84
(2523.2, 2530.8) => 43.59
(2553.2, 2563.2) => 65.08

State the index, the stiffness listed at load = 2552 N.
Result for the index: 64.36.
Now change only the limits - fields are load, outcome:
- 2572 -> 54.8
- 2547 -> 59.56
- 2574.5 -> 52.36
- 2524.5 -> 43.59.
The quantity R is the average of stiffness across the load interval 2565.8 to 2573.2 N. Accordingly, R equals 57.6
